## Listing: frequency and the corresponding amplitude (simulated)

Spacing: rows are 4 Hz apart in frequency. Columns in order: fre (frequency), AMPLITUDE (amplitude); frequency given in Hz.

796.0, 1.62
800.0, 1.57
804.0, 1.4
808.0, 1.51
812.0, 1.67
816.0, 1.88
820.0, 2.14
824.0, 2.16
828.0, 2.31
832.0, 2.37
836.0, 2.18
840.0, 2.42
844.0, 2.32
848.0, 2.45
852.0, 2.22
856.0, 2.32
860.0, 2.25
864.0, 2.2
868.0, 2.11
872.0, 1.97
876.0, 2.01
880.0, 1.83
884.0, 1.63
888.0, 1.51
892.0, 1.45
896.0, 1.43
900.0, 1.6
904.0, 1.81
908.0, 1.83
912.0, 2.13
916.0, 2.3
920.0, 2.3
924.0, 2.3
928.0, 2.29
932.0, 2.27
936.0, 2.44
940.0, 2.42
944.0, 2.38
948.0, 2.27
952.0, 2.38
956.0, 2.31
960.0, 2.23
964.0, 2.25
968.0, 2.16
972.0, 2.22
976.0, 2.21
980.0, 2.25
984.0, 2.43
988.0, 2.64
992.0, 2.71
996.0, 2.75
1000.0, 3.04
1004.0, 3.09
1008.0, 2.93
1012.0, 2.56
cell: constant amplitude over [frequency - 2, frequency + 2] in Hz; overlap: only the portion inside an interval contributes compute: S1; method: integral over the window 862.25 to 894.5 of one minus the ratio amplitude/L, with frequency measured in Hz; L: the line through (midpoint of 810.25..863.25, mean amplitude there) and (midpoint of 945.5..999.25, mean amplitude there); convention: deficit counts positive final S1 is 6.16 Hz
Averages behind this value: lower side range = 2.21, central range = 1.83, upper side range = 2.39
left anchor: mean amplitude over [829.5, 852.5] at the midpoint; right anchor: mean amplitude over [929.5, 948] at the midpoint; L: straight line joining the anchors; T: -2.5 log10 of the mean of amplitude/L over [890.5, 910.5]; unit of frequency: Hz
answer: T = 0.39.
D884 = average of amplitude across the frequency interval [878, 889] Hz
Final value 1.67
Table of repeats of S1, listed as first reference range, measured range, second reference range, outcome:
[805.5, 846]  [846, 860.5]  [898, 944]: -1.4 Hz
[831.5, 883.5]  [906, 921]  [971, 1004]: 1.4 Hz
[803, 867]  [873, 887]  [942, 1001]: 2.6 Hz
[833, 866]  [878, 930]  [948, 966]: 9.4 Hz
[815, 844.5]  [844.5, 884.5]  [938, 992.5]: 2.3 Hz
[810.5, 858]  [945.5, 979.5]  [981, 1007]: 5.1 Hz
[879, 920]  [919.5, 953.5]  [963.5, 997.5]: -4.6 Hz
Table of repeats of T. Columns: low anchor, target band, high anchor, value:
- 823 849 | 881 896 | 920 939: 0.45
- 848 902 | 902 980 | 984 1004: 0.07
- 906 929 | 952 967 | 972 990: 0.02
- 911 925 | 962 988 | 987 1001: 0.16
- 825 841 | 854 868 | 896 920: -0.04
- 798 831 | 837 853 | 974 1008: -0.18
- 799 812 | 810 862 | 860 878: -0.23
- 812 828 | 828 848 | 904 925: -0.14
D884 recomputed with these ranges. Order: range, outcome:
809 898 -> 2.03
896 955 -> 2.17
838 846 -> 2.37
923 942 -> 2.35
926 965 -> 2.33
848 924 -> 1.96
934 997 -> 2.37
